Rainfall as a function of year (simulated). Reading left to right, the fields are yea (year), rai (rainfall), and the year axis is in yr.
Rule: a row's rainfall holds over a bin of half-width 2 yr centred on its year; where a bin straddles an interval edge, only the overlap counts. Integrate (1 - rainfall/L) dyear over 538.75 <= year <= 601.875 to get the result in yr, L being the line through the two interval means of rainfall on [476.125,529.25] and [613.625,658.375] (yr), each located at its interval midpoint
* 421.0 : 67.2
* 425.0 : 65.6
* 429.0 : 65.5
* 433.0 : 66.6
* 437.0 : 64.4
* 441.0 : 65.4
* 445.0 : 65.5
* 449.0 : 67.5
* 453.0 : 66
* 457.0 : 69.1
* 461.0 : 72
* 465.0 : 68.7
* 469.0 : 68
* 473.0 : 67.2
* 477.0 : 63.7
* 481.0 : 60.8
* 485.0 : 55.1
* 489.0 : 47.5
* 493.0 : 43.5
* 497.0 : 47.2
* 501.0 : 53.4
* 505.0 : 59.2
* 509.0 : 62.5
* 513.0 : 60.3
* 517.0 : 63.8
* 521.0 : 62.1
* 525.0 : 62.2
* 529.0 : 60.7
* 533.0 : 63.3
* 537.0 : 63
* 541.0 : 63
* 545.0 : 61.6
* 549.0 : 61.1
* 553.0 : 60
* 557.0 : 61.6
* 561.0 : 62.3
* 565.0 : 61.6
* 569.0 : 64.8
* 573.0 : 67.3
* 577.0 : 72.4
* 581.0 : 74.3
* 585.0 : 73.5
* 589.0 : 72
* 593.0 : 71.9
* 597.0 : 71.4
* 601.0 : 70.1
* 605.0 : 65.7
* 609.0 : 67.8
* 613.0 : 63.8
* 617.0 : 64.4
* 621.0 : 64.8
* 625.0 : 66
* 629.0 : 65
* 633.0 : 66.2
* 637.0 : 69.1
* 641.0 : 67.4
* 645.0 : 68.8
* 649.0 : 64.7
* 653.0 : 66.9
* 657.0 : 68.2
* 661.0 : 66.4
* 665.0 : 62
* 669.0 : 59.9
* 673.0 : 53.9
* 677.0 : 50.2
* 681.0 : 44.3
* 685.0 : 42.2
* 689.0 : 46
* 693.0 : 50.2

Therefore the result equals -5.0 yr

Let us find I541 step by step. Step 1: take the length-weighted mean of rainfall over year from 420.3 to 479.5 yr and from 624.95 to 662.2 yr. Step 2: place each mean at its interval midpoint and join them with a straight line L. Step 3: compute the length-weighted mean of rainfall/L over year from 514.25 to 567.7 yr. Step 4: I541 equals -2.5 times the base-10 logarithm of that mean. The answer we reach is 0.081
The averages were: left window 66.8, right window 66.9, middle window 62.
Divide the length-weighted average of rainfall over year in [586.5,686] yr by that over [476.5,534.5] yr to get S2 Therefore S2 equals 1.11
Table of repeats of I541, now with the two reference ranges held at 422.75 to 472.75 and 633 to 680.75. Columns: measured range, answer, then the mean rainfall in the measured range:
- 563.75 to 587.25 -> -0.08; 69.3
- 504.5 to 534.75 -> 0.06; 61.9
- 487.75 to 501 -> 0.37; 47.1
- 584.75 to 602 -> -0.12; 71.7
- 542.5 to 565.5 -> 0.06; 61.4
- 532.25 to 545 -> 0.04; 62.8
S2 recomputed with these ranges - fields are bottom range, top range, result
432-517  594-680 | 1.05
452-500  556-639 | 1.12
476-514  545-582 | 1.18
